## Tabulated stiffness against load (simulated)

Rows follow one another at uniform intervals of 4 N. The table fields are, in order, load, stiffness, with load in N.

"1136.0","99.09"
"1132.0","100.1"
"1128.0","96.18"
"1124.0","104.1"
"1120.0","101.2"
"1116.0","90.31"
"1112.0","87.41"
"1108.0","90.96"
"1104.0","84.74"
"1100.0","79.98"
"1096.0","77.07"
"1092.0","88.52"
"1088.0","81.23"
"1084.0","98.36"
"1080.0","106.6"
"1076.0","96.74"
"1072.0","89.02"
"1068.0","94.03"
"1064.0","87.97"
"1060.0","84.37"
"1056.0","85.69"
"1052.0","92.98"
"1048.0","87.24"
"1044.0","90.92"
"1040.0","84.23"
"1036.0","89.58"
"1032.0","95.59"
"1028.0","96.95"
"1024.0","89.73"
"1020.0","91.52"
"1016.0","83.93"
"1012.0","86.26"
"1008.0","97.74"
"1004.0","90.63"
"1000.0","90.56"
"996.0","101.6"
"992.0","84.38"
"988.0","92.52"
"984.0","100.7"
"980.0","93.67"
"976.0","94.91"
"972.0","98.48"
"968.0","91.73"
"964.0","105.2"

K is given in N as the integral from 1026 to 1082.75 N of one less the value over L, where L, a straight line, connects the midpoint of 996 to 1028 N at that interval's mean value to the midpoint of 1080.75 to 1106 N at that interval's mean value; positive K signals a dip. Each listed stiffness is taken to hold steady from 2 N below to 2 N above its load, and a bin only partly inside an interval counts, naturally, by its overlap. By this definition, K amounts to -2.03 N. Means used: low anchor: 91.2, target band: 91.7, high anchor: 86.1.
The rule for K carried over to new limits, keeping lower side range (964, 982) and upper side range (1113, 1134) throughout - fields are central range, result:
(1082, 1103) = 2.7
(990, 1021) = 1.8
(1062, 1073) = 0.8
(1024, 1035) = 0.2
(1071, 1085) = -0.1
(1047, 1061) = 1.3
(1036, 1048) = 1.1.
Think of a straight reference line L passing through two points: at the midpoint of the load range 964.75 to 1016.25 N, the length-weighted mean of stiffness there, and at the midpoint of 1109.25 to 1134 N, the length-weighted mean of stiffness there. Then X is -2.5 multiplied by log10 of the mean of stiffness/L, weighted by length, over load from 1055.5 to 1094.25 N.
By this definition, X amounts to 0.05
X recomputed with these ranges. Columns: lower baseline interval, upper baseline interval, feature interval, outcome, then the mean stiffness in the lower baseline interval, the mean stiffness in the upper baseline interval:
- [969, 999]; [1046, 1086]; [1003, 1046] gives 0.04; 94.9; 92.3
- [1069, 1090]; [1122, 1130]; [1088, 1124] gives 0.11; 94.4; 100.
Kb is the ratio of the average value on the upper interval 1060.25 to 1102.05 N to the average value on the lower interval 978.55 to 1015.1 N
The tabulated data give 0.97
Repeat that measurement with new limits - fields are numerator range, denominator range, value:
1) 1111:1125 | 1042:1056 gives 1.07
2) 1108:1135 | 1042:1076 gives 1.08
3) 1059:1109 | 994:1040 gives 0.97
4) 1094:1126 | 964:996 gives 0.94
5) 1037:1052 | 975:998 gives 0.93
